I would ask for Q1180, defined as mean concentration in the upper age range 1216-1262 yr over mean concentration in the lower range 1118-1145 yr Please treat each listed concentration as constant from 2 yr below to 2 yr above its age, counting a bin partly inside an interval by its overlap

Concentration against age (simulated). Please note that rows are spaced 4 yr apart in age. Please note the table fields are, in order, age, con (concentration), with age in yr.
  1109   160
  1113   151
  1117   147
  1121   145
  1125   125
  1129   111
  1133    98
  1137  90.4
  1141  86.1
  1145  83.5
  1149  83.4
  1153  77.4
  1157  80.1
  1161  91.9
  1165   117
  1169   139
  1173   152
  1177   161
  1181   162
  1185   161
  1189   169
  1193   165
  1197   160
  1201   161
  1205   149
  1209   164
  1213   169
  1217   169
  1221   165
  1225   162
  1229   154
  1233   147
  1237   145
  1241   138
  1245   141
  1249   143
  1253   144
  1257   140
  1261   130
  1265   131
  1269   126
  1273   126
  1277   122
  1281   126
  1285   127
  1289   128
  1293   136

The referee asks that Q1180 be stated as 1.36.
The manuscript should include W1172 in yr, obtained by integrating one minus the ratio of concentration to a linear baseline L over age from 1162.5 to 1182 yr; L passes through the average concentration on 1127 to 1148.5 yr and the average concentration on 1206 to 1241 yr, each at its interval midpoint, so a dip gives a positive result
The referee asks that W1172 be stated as -4.0 yr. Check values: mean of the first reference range 93.1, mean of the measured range 144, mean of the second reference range 158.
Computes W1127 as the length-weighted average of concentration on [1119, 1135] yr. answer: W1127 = 120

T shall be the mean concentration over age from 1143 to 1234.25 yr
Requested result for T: 141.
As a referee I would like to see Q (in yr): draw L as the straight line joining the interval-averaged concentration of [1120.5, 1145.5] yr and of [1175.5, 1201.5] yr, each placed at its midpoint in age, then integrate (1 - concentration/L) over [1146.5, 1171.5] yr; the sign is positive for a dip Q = 6.40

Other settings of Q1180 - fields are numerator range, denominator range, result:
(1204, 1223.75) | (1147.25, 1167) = 1.82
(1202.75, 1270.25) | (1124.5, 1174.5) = 1.46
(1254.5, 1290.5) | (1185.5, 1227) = 0.79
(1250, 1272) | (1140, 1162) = 1.61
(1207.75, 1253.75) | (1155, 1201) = 1.08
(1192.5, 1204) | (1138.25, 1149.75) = 1.89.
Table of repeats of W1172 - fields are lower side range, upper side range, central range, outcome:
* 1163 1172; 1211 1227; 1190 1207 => -0.84 yr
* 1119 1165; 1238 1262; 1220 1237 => -3.05 yr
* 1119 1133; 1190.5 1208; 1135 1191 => 9.75 yr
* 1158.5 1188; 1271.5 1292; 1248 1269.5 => -1.11 yr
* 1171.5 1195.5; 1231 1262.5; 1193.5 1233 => -2.29 yr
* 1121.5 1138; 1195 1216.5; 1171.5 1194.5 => -2.49 yr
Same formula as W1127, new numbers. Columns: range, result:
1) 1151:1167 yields 91.6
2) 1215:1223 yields 167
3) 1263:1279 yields 126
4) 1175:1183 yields 162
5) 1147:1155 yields 80.4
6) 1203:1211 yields 156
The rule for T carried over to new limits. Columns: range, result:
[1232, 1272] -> 138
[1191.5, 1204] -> 161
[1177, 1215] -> 162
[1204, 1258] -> 152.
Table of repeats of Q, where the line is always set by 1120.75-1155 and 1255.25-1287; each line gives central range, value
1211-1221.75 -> -4.84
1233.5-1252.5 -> -3.19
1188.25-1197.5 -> -4.57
